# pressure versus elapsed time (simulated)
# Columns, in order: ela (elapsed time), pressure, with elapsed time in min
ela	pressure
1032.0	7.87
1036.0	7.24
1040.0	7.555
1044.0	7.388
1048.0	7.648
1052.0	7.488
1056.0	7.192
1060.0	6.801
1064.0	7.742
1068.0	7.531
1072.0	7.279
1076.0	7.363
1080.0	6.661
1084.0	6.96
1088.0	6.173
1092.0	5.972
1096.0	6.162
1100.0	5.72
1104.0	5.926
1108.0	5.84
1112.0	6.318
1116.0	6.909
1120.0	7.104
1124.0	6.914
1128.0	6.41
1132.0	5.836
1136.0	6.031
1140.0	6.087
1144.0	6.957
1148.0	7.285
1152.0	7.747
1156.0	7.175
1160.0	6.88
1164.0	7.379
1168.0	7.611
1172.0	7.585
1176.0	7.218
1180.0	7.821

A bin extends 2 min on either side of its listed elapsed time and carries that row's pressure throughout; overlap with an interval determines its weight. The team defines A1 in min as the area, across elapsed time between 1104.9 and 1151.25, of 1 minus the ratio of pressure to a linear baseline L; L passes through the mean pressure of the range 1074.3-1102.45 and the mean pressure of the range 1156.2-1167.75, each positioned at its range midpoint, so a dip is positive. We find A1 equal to 2.1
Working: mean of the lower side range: 6.41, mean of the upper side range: 7.21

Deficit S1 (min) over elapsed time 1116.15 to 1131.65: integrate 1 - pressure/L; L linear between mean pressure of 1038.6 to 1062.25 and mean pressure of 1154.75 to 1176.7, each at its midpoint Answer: 1.29 min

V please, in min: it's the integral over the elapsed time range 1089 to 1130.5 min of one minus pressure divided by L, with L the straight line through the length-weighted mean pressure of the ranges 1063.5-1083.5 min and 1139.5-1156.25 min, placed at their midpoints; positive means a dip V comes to 5.0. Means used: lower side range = 7.26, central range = 6.32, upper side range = 7.12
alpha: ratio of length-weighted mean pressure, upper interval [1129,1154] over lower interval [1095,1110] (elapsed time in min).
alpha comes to 1.1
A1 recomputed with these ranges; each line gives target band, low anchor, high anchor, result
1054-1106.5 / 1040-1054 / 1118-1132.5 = 3.2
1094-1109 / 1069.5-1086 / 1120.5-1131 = 2.1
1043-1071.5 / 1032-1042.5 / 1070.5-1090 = -0.8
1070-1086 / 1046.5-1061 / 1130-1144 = -0.2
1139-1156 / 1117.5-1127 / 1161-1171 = 0.3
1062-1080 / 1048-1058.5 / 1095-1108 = -1.5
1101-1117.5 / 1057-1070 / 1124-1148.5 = 1.4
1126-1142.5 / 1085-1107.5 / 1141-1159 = 1.8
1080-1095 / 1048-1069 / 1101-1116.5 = 0.6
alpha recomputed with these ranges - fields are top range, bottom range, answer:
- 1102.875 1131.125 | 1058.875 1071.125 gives 0.88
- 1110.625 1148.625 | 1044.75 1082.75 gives 0.90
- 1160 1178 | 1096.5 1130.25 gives 1.16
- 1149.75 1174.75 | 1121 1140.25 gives 1.17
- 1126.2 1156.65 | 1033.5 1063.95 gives 0.91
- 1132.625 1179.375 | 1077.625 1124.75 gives 1.11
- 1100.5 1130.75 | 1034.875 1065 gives 0.87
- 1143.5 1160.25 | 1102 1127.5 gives 1.12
